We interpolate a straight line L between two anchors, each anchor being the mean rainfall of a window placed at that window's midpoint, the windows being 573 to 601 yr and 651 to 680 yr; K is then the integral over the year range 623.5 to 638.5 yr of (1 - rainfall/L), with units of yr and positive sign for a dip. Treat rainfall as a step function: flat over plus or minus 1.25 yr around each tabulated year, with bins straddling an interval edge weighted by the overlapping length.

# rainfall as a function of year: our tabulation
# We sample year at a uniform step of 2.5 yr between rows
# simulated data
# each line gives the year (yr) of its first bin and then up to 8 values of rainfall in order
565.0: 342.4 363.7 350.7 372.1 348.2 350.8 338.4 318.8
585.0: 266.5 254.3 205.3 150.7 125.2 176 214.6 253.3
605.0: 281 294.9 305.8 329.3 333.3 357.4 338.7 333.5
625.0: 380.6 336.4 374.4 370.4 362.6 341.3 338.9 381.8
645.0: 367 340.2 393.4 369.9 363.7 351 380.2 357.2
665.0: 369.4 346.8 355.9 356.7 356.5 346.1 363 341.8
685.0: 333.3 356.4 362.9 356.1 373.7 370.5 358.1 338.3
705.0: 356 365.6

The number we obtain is -2.3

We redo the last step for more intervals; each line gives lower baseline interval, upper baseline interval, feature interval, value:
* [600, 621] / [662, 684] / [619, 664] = -4.2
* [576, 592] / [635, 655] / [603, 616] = 0.5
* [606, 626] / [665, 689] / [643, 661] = -1.2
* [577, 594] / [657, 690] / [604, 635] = -4.0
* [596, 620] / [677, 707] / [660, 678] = -1.2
